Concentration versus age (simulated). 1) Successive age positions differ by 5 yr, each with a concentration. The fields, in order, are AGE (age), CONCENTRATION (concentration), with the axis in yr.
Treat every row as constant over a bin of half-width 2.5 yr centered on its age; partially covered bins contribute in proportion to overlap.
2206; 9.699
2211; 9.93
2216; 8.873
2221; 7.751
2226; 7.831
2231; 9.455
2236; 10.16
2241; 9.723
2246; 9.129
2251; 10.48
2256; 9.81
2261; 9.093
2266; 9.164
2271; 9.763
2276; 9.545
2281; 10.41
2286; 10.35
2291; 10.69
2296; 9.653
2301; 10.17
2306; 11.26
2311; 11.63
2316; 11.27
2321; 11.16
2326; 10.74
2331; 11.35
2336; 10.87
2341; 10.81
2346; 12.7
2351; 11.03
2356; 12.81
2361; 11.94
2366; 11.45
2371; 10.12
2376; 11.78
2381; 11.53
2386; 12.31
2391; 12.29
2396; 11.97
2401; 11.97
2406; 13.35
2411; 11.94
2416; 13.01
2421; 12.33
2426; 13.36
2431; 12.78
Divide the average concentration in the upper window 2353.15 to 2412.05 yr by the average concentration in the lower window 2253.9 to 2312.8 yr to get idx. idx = 1.2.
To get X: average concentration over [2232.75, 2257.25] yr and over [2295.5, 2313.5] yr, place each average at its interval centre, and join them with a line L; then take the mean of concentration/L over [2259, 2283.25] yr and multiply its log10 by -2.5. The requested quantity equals 0.07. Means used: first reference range 9.85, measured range 9.6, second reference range 10.8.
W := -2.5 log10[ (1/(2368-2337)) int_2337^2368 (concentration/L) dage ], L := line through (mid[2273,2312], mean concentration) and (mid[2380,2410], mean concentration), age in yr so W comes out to -0.02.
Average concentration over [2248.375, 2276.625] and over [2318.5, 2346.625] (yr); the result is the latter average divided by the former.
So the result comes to 1.16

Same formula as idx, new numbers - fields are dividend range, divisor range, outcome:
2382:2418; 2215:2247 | 1.38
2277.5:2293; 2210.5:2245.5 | 1.15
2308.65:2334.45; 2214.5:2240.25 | 1.26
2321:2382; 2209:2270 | 1.23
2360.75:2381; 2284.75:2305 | 1.10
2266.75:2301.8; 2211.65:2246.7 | 1.11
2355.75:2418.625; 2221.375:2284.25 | 1.26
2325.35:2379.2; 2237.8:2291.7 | 1.17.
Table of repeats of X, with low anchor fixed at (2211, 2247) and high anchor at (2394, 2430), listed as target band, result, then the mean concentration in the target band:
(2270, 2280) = 0.02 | 9.75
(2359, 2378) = 0.04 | 11.3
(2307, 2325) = -0.06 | 11.3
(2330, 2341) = 0.01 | 11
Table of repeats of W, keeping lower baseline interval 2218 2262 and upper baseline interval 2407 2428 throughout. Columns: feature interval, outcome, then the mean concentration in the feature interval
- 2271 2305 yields 0.00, 10.2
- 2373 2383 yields 0.03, 11.6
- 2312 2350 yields -0.02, 11.3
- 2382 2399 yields 0.00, 12.1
